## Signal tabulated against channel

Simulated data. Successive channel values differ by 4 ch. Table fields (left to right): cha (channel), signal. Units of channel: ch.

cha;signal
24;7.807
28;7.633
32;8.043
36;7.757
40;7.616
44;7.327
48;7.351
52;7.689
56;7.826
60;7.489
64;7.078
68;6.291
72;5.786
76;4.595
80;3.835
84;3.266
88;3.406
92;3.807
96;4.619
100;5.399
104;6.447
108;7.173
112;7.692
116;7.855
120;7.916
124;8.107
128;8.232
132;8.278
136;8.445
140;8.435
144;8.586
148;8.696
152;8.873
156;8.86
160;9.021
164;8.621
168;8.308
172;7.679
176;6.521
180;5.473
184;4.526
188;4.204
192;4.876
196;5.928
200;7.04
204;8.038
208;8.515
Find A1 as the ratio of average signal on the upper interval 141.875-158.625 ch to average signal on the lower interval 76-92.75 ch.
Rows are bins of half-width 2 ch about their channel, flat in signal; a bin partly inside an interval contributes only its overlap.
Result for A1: 2.38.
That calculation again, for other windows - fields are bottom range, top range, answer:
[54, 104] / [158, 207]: 1.26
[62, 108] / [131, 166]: 1.71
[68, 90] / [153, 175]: 1.93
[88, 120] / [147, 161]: 1.46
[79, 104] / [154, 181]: 1.85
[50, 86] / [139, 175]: 1.42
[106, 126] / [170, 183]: 0.83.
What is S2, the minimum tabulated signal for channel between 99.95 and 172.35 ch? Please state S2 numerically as 5.399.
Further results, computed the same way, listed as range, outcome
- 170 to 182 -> 5.473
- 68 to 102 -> 3.266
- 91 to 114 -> 3.807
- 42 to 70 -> 6.291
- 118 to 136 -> 7.916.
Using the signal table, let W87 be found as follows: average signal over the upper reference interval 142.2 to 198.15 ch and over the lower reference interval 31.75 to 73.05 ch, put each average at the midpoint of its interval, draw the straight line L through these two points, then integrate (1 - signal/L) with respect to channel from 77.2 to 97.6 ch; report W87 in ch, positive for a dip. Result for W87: 9.7 ch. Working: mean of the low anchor 7.3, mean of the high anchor 7.15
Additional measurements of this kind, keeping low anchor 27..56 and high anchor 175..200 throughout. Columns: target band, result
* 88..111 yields 4.5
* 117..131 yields -3.8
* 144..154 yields -4.7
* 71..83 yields 4.3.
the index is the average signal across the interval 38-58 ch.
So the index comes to 7.56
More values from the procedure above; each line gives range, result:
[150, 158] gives 8.87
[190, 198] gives 5.4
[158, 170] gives 8.65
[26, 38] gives 7.81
